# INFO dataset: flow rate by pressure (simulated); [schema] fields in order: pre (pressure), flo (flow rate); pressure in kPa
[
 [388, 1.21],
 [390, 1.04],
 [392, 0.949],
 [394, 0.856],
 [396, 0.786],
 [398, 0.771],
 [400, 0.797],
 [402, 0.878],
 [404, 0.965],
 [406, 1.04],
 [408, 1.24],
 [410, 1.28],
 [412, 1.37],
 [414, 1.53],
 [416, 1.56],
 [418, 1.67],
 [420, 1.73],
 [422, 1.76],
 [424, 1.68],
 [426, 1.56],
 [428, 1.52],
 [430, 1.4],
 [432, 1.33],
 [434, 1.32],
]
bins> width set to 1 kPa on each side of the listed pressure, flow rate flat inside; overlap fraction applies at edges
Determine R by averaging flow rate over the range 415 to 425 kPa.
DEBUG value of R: 1.68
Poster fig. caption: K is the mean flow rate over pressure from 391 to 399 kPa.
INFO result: 0.841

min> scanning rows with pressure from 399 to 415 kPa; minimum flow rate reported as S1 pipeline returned 0.797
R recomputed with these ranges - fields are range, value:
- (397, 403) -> 0.815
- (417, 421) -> 1.7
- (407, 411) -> 1.26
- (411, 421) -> 1.57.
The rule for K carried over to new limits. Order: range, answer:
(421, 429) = 1.63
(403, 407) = 1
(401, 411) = 1.08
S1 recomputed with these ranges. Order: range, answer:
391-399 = 0.771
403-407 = 0.965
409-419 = 1.28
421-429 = 1.52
